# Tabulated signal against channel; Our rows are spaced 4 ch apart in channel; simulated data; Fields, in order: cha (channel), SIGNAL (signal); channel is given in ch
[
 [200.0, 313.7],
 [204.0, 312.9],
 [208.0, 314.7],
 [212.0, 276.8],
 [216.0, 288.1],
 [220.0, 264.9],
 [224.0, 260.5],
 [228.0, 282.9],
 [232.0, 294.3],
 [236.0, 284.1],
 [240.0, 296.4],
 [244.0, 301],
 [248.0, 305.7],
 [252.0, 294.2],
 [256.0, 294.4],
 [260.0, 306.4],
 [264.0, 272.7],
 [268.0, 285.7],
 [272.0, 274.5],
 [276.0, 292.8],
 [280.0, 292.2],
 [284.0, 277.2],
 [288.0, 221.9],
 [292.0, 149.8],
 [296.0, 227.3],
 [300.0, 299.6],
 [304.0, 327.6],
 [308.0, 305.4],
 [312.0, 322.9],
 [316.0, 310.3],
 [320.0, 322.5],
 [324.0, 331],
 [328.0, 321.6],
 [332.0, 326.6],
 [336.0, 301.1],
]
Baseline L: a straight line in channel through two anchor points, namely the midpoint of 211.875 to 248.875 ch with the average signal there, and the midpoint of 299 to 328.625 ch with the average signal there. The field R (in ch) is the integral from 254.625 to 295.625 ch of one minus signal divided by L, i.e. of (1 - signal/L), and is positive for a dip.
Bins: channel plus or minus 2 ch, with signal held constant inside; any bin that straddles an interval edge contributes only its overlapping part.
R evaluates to 5.1 ch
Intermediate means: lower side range 285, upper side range 318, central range 265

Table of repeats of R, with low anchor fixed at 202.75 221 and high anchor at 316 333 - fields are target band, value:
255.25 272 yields 1.0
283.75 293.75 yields 3.4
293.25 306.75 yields 1.6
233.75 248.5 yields 0.2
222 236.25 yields 0.8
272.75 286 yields 1.1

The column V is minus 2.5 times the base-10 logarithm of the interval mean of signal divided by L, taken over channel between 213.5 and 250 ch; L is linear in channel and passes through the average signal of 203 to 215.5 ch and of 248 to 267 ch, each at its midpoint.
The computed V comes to 0.04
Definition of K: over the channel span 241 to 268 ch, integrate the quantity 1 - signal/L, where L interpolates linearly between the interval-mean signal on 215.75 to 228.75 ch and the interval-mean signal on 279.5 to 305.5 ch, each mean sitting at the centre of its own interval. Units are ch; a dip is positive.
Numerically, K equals -3.3 ch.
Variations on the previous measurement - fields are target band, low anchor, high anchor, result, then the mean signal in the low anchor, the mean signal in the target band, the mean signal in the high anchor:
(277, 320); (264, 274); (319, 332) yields 3.9 ch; 279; 276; 325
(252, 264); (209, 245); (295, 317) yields -0.2 ch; 284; 295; 302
